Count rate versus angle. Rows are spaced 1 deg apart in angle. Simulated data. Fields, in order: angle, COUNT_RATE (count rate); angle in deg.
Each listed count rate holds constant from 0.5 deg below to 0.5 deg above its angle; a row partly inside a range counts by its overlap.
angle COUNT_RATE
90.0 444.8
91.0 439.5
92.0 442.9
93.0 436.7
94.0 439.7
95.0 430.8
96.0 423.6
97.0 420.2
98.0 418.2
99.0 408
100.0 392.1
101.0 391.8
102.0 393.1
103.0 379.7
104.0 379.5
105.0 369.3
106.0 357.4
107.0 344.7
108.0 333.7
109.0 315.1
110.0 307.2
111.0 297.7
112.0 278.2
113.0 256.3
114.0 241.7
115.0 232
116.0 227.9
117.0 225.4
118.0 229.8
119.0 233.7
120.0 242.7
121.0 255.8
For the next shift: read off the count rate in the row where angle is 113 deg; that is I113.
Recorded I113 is 256.3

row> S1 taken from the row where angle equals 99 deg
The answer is 408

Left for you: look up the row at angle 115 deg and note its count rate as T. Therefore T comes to 232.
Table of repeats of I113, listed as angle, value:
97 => 420.2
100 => 392.1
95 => 430.8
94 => 439.7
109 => 315.1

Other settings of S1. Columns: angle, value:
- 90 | 444.8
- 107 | 344.7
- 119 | 233.7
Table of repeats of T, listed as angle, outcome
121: 255.8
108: 333.7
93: 436.7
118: 229.8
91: 439.5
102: 393.1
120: 242.7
